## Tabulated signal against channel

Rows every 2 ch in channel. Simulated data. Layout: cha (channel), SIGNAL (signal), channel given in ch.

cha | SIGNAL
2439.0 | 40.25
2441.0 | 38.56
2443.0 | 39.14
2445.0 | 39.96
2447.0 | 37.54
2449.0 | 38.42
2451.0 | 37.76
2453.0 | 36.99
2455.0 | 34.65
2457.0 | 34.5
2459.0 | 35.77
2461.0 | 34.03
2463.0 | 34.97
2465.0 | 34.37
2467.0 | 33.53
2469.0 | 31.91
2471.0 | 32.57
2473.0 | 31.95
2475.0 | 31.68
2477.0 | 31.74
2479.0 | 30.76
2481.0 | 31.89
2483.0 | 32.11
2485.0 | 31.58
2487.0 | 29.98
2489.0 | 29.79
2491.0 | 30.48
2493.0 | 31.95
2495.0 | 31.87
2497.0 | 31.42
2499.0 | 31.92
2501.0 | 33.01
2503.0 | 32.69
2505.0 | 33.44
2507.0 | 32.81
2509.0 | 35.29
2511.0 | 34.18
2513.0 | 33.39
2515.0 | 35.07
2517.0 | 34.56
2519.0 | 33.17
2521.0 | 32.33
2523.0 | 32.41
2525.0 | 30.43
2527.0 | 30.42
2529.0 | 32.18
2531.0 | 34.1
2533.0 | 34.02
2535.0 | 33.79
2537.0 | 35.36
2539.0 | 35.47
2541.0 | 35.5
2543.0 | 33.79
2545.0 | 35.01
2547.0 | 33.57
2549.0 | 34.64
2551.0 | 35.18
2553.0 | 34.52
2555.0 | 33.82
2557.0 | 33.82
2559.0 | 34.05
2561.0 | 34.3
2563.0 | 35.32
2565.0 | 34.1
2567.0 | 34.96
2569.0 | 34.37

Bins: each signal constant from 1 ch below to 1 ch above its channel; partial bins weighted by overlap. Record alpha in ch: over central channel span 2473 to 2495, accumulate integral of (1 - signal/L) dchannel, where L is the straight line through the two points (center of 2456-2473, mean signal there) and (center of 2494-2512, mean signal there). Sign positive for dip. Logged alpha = 1.4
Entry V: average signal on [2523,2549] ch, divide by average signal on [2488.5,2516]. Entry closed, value 1.0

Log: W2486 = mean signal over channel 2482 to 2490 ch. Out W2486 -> 30.9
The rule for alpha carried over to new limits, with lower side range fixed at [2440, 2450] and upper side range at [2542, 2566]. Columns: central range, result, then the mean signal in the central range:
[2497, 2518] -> 1.6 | 33.5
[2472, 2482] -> 1.6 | 31.6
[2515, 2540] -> 1.5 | 33.3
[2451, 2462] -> 0.8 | 35.4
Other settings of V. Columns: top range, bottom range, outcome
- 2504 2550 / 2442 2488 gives 0.98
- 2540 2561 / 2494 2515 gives 1.04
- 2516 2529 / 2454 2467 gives 0.93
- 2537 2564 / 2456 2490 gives 1.06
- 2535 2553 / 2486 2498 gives 1.12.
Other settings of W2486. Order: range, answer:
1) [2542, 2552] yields 34.4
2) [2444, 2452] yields 38.4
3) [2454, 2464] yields 34.8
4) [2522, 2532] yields 31.9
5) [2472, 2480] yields 31.5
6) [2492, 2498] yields 31.7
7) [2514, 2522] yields 33.8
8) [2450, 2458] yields 36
